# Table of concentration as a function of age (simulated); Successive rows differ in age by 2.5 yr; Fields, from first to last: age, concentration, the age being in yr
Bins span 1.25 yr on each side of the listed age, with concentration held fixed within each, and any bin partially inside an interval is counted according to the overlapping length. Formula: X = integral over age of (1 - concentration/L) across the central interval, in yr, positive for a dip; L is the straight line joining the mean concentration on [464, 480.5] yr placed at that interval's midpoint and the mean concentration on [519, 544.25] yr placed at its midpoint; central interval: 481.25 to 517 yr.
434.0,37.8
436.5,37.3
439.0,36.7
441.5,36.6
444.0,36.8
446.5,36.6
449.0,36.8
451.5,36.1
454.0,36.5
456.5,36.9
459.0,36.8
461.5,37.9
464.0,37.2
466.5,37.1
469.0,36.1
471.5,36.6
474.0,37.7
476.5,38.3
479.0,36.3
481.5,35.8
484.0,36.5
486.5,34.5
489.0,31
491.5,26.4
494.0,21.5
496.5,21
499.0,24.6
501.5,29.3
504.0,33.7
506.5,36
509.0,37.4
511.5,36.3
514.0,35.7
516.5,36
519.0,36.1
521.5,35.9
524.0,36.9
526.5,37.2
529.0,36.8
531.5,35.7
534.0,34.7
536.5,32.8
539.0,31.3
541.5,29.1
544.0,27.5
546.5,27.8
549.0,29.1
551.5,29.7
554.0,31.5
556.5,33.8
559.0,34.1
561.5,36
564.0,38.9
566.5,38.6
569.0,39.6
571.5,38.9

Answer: 4.2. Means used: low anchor 37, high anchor 34.2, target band 31.5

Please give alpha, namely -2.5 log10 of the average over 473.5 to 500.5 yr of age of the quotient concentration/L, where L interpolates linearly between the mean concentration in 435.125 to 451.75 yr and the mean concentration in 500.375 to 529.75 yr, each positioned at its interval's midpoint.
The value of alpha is 0.16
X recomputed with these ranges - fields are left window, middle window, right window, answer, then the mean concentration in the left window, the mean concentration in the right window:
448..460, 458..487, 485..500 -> -4.6 yr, 36.6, 26.7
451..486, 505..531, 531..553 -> -2.9 yr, 36.8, 30.7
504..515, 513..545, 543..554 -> -1.8 yr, 36.1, 28.9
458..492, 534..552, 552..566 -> 2.6 yr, 35.8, 34.8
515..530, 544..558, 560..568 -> 2.7 yr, 36.5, 37.8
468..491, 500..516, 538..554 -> -0.9 yr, 35.6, 29.2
